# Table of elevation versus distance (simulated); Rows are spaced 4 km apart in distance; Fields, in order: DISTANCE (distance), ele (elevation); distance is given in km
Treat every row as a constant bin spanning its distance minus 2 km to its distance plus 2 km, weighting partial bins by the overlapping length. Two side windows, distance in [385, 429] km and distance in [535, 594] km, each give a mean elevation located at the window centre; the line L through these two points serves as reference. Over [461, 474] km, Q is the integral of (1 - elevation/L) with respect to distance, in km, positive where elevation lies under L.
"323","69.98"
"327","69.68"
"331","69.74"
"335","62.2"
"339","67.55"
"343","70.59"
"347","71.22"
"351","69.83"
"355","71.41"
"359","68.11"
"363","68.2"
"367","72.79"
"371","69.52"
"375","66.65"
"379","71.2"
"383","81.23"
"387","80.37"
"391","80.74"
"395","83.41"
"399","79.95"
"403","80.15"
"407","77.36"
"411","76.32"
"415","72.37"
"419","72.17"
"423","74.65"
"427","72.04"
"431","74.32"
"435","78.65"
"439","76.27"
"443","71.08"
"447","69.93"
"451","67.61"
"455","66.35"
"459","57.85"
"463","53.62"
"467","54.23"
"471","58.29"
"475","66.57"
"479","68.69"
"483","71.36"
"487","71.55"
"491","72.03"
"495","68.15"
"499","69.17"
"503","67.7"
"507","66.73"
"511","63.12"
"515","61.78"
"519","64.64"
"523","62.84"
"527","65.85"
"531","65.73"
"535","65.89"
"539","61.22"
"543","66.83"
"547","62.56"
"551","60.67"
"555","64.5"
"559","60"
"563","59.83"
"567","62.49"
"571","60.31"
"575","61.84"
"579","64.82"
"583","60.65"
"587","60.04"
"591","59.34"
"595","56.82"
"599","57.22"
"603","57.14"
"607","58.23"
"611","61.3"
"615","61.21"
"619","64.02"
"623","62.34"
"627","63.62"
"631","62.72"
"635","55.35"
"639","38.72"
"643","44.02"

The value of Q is 2.7 km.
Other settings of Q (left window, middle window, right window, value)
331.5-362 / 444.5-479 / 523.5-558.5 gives 1.9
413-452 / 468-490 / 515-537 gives 0.6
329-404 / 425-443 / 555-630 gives -1.5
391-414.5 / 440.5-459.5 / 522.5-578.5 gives 1.7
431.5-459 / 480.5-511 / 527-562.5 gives -0.9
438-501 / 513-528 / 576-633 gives 0.1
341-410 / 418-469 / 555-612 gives 1.1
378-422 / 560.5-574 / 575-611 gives 0.2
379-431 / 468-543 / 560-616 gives 1.9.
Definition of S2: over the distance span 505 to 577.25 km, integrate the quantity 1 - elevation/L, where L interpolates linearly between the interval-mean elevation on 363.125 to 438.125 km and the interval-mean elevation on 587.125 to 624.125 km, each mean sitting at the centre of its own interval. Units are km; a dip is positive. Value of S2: 1.7 km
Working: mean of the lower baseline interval 75.6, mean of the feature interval 63.2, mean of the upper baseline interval 59.7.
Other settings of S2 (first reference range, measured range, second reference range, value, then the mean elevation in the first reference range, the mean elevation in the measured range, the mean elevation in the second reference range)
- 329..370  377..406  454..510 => -5.0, 69.2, 79.5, 65.1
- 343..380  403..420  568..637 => -1.9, 69.9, 75.4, 60.4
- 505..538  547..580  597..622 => 0.3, 64.5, 61.8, 60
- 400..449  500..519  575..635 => 0.8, 74.7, 65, 60.5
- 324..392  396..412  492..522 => -2.2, 71.1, 78.9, 66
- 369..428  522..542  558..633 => 0.3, 75.9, 64.5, 60.7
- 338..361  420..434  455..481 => -2.3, 69.9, 73.9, 60.4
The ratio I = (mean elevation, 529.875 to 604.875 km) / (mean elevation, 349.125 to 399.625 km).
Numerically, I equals 0.83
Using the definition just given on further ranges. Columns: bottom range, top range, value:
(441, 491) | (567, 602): 0.93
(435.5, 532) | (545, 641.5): 0.90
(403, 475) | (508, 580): 0.91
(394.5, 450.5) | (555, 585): 0.82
